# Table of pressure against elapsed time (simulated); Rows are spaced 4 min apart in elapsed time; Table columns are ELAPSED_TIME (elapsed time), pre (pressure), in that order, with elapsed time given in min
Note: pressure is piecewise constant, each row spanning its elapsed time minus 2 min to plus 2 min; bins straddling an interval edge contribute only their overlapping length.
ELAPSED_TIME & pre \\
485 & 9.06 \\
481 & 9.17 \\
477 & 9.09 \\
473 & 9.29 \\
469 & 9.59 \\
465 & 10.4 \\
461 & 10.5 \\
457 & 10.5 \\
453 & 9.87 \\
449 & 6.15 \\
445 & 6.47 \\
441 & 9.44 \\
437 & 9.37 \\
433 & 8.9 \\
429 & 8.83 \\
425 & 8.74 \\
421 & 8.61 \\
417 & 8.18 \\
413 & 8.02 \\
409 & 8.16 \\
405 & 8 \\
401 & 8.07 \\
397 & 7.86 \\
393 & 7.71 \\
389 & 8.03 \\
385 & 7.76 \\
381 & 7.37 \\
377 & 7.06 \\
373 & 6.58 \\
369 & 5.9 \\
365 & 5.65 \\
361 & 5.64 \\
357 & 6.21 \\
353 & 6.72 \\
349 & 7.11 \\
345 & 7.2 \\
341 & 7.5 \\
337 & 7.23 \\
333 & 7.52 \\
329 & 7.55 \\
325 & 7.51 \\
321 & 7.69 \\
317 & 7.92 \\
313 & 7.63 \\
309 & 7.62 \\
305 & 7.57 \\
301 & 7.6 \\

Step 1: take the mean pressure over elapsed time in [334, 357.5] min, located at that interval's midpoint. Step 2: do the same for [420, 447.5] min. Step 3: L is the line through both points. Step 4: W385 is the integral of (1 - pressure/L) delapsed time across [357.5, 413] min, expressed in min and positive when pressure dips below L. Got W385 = 3.94 min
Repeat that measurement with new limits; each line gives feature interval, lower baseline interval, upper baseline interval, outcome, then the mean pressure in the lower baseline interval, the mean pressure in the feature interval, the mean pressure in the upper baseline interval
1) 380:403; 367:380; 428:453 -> -2.5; 6.58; 7.82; 8.3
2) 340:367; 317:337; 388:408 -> 4.1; 7.57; 6.54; 7.94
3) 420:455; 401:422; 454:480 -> 1.8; 8.16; 8.48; 9.87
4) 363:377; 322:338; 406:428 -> 3.0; 7.48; 6.19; 8.35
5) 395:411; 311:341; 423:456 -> 0.4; 7.57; 8.02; 8.53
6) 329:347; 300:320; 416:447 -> 1.1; 7.67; 7.38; 8.58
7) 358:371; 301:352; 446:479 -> 3.6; 7.49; 5.77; 9.33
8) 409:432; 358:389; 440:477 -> -1.3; 6.65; 8.47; 9.12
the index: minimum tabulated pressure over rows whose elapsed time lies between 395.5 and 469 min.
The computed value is 6.15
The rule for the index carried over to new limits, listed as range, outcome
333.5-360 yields 6.21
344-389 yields 5.64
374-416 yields 7.06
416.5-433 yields 8.18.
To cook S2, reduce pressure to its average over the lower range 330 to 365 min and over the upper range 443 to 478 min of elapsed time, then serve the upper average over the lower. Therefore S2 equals 1.3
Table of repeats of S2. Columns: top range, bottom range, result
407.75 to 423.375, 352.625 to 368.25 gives 1.38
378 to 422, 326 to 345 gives 1.07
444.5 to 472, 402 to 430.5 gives 1.10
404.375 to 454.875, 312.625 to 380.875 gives 1.20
